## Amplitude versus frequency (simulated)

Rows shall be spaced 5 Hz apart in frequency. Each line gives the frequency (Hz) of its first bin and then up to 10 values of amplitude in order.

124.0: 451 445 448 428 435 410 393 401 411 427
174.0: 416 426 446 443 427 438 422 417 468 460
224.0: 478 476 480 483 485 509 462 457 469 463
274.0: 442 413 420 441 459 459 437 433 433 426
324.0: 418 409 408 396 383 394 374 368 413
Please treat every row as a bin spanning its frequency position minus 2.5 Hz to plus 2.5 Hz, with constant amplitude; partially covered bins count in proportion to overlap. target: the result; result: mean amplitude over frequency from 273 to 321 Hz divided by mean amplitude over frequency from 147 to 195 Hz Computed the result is 1.04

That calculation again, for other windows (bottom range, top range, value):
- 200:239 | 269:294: 0.95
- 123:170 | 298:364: 0.97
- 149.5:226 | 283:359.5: 0.97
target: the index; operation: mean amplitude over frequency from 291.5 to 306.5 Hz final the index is 452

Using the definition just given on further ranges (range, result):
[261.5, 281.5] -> 447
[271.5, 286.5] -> 425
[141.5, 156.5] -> 413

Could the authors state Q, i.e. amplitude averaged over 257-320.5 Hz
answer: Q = 443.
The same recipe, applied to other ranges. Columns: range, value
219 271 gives 476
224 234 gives 478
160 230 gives 438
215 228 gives 470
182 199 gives 438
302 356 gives 410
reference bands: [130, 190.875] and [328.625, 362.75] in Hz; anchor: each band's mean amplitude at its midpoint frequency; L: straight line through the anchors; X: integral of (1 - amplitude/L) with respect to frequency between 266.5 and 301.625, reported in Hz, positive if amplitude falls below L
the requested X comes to -3.6 Hz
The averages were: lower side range 424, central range 442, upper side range 390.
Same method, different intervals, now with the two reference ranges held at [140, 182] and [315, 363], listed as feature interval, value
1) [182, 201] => -1.2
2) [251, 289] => -3.9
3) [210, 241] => -4.7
